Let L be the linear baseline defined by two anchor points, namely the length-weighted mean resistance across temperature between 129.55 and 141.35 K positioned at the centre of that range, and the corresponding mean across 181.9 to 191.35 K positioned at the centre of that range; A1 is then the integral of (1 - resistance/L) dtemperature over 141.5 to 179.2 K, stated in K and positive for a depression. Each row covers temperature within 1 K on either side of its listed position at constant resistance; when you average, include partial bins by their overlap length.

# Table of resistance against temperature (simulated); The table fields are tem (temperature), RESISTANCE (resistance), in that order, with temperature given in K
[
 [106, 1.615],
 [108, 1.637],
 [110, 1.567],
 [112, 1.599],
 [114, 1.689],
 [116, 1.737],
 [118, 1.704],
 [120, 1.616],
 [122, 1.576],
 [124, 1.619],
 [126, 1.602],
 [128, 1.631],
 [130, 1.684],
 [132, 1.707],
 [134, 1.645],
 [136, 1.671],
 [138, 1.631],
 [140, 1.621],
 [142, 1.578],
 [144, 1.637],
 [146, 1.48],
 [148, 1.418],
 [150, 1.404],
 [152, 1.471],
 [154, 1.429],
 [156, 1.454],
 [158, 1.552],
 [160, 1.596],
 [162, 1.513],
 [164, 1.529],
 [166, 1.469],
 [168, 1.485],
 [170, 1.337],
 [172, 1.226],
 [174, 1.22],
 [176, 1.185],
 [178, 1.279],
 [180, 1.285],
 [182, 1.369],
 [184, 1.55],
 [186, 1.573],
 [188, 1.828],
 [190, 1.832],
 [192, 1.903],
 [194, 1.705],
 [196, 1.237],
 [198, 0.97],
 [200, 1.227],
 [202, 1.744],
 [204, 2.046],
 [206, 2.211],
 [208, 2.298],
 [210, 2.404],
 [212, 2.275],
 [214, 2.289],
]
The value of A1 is 5.2 K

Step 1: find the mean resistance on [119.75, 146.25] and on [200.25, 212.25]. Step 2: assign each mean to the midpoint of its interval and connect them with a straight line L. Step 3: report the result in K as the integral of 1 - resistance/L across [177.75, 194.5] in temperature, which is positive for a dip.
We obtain 3.14 K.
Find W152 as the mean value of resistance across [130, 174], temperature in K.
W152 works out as 1.51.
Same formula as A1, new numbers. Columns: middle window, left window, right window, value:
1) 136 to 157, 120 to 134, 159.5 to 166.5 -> 0.76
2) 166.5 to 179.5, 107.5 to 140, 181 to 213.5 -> 3.25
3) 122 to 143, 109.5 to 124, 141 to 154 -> -0.95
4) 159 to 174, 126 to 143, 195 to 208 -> 1.84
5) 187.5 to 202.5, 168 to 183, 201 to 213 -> 2.19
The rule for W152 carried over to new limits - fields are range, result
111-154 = 1.6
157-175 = 1.44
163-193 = 1.47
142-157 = 1.48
